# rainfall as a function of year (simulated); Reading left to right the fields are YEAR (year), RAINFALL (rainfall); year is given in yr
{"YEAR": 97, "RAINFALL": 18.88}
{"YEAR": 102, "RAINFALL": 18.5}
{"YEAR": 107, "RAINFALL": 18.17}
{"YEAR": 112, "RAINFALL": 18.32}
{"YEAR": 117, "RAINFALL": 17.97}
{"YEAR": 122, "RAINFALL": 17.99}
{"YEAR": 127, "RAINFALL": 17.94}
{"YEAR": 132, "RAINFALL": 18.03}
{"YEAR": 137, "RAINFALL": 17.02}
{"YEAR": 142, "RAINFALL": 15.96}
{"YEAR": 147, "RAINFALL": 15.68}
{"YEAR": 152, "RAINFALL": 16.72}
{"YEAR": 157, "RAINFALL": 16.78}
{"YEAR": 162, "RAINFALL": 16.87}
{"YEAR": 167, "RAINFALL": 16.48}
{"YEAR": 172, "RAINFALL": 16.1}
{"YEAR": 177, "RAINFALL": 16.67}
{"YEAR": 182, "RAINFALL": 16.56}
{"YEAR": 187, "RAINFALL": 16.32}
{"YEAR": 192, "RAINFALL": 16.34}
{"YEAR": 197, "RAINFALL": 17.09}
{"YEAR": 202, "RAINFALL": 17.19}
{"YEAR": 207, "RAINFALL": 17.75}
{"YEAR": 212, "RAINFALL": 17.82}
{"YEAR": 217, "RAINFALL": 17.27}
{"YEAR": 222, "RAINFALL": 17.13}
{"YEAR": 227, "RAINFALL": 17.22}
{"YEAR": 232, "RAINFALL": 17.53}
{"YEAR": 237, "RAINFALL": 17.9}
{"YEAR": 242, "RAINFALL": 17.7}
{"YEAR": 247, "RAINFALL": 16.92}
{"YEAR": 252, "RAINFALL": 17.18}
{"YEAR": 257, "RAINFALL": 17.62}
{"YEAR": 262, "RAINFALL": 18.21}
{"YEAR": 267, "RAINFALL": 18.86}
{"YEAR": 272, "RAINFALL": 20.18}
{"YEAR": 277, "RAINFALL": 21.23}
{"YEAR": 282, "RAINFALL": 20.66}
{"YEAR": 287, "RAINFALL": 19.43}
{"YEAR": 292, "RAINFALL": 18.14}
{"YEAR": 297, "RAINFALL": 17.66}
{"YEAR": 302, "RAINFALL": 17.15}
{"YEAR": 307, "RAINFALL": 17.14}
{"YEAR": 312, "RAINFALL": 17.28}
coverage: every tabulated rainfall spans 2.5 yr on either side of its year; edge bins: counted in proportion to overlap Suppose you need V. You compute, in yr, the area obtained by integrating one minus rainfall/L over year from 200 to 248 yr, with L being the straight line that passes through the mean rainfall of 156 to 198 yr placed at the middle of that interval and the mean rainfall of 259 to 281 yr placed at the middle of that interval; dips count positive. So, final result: 1.7 yr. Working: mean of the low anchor 16.6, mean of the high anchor 19.6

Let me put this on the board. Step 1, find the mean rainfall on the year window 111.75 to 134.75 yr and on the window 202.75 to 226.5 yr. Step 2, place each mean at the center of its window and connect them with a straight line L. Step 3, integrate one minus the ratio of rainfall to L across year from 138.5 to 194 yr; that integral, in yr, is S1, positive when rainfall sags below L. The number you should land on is 4.15 yr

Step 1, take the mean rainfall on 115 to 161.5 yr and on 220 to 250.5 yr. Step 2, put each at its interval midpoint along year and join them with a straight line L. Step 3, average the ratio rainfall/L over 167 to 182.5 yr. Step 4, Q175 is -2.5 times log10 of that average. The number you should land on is 0.05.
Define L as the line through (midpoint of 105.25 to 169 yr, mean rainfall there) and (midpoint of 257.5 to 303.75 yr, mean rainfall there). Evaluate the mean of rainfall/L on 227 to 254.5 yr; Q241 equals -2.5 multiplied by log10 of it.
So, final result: 0.07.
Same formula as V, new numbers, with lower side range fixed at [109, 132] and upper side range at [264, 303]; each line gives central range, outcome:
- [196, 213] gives 1.1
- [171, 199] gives 3.0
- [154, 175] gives 2.1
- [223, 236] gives 1.0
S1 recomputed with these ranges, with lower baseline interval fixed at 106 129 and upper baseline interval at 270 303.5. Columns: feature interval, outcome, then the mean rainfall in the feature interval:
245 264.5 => 1.6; 17.5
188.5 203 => 1.4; 16.8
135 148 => 1.4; 16.3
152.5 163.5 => 0.9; 16.8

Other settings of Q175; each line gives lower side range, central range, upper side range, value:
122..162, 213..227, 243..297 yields 0.05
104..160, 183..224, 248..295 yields 0.07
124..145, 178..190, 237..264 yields 0.06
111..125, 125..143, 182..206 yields 0.03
